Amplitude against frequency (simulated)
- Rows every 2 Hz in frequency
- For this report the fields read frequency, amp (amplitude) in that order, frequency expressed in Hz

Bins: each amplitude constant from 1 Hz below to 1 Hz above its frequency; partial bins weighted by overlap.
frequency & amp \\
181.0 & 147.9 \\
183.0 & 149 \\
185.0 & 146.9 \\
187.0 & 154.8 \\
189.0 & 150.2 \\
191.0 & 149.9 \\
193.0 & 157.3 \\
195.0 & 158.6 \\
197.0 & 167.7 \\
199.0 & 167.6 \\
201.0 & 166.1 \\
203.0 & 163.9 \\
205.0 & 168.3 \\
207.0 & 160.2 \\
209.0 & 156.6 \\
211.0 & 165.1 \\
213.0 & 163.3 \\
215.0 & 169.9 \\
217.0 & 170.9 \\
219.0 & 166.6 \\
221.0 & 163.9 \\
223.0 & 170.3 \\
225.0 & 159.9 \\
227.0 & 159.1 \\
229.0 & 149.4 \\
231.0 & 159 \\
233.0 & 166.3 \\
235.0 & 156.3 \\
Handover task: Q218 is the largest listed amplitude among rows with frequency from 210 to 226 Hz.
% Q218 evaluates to 170.9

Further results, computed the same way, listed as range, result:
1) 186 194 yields 157.3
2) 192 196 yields 158.6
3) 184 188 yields 154.8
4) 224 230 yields 159.9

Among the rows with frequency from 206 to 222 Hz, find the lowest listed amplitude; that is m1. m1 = 156.6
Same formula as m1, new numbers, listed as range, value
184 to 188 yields 146.9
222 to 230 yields 149.4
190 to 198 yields 149.9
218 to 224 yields 163.9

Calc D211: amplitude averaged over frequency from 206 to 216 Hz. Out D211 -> 163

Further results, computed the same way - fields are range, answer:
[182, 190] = 150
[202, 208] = 164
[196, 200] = 168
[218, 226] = 165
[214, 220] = 169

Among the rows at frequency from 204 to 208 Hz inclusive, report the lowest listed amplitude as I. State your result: 160.2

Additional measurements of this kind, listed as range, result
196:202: 166.1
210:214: 163.3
